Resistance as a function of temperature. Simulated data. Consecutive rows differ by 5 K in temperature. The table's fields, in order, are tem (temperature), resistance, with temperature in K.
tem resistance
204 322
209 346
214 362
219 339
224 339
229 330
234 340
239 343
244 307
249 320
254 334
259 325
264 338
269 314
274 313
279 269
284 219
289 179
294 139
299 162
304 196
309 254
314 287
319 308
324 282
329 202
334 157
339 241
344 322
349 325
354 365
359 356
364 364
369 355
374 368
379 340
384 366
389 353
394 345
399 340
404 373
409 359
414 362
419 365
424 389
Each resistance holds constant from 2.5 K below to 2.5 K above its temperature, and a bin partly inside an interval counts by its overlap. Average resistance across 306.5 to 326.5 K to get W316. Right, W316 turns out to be 283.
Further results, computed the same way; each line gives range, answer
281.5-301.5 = 175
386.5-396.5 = 349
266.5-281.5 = 299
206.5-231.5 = 343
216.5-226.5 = 339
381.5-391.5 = 360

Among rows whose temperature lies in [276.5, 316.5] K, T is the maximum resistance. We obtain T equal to 287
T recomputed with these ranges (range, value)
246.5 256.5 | 334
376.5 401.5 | 366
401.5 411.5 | 373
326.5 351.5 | 325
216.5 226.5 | 339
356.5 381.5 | 368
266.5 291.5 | 314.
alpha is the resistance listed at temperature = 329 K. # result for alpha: 202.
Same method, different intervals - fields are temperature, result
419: 365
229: 330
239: 343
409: 359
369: 355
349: 325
